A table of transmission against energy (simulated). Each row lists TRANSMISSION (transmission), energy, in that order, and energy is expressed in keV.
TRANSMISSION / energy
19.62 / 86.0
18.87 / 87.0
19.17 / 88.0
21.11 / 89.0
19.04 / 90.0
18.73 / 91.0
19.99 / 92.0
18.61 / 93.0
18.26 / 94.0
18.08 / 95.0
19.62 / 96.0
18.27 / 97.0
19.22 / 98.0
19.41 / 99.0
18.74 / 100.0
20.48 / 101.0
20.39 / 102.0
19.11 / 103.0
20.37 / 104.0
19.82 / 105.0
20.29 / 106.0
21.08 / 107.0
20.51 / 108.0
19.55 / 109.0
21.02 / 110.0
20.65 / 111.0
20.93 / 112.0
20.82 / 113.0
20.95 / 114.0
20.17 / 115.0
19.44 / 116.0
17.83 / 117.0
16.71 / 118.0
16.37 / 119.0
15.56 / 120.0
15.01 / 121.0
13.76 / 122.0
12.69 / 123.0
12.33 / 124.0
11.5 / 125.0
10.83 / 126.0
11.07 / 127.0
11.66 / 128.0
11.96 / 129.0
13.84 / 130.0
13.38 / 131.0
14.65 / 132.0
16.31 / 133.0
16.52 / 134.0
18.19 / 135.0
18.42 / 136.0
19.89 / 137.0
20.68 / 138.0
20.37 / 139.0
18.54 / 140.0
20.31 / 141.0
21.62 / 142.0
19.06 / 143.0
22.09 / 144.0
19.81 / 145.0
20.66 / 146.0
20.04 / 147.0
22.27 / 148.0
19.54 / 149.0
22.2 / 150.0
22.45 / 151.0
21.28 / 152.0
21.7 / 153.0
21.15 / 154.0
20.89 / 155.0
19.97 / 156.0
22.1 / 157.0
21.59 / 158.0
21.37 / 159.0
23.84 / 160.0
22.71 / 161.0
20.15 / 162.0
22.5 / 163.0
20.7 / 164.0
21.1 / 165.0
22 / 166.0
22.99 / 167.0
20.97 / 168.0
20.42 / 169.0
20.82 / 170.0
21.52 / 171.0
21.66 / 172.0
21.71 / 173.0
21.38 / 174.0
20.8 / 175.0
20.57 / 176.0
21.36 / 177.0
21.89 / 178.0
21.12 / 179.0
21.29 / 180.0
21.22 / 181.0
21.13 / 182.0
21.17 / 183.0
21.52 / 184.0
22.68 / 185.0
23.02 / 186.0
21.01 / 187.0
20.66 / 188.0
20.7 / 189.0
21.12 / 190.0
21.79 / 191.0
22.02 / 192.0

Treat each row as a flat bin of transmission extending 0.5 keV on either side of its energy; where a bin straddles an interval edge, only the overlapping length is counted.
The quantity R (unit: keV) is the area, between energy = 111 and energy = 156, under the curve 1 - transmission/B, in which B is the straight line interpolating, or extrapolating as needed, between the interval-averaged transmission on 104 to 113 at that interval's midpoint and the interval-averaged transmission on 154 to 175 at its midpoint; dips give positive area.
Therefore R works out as 6.6 keV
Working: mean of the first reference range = 20.5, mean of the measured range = 17.9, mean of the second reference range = 21.5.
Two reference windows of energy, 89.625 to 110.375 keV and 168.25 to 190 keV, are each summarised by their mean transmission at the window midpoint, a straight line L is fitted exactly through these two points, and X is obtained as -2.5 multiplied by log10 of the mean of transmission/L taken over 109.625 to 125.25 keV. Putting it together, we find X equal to 0.15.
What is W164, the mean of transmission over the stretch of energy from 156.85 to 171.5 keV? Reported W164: 21.6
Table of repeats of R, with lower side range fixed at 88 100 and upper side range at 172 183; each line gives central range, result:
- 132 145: 0.7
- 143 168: -0.9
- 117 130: 4.2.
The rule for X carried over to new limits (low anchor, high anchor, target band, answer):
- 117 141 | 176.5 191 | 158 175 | -0.11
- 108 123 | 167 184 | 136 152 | -0.05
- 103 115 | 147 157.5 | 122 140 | 0.36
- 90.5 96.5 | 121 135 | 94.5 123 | -0.16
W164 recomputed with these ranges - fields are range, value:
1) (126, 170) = 19.5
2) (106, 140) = 16.9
